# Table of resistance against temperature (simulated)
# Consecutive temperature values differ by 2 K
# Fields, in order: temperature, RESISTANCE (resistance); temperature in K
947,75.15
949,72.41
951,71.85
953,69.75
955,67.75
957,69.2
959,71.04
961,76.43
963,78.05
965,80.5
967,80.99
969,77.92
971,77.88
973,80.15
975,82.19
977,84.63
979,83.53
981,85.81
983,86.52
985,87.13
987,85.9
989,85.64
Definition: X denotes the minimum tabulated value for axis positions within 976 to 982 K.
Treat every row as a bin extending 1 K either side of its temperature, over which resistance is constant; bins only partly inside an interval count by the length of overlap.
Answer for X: 83.53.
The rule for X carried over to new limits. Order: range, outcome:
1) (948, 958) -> 67.75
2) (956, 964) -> 69.2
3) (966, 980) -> 77.88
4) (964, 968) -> 80.5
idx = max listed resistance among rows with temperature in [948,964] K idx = 78.05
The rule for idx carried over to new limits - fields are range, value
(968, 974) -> 80.15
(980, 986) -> 87.13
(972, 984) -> 86.52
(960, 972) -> 80.99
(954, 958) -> 69.2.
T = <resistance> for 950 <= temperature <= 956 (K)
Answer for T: 69.8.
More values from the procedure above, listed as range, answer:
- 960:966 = 78.3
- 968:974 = 78.6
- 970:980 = 81.7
